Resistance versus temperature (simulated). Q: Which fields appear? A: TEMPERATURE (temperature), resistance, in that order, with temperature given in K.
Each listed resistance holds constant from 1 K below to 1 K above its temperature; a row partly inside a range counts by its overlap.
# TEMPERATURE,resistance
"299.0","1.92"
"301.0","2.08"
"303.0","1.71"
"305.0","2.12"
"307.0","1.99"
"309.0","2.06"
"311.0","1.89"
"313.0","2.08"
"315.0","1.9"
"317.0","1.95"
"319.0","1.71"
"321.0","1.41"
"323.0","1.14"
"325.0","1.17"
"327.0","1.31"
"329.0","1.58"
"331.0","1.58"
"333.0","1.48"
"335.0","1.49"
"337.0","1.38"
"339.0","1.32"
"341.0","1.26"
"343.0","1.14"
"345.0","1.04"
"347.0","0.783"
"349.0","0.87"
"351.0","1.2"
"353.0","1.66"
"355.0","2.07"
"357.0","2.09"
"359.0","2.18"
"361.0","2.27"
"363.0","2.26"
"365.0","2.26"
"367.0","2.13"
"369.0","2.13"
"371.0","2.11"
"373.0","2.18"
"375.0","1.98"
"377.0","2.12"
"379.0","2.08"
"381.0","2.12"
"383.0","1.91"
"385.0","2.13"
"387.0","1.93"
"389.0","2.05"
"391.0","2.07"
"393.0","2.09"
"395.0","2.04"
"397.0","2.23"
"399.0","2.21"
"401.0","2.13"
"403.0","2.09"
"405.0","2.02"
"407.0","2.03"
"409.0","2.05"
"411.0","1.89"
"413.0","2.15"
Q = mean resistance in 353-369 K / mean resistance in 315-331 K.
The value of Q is 1.43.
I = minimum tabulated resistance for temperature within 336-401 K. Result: 0.783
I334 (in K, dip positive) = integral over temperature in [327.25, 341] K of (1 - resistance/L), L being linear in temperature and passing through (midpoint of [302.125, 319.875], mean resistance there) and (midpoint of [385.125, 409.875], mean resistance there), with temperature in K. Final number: 3.7 K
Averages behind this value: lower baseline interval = 1.94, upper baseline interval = 2.08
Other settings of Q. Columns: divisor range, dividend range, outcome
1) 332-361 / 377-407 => 1.43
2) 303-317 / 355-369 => 1.10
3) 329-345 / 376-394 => 1.50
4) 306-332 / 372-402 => 1.24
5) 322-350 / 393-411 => 1.67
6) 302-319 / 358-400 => 1.09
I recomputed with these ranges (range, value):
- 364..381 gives 1.98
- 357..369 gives 2.09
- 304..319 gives 1.71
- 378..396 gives 1.91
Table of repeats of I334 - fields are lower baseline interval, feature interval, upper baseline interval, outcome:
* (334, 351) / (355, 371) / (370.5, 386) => -4.73 K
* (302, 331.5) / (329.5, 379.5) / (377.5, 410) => 4.78 K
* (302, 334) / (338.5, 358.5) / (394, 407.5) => 5.27 K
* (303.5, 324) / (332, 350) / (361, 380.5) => 7.08 K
